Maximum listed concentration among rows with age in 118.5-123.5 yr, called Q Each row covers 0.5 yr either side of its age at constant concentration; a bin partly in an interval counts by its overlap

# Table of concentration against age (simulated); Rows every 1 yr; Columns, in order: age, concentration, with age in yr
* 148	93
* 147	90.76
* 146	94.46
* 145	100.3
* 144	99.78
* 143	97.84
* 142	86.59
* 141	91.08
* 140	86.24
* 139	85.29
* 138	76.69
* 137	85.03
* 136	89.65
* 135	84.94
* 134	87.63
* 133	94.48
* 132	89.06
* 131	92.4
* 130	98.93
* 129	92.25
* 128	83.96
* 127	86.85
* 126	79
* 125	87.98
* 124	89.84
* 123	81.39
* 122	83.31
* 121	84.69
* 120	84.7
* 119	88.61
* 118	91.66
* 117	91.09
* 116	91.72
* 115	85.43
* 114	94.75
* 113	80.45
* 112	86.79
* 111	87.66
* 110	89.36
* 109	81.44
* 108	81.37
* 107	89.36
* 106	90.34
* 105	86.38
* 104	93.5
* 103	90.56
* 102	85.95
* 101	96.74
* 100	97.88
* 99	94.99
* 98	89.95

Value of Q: 88.61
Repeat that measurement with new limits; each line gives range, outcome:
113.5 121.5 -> 94.75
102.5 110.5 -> 93.5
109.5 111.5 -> 89.36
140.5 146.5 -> 100.3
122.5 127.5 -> 89.84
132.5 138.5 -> 94.48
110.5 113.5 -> 87.66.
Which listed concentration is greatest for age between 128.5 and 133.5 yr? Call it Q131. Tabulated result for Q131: 98.93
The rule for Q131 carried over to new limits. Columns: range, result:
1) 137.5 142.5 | 91.08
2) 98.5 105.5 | 97.88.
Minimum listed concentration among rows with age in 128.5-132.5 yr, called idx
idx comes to 89.06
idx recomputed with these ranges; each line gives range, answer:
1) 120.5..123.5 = 81.39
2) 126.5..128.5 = 83.96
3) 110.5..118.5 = 80.45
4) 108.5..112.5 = 81.44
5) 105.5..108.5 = 81.37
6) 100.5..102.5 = 85.95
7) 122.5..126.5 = 79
